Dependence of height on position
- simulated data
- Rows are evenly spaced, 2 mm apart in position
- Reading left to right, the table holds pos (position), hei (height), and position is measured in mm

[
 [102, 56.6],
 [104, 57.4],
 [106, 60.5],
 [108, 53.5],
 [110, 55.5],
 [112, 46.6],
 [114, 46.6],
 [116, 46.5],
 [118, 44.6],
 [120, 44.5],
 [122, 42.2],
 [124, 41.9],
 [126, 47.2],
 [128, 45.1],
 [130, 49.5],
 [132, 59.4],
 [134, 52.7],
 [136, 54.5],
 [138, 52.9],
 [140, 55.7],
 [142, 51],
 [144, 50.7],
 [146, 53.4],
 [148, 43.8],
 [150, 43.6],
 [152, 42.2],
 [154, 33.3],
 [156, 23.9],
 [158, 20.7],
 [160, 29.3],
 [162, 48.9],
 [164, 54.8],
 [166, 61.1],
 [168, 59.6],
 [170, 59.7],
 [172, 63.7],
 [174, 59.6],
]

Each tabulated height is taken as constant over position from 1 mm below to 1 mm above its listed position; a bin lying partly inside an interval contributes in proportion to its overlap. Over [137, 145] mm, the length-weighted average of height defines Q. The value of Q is 52.6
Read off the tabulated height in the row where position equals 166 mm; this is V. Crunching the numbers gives 61.1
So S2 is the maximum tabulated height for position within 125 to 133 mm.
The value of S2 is 59.4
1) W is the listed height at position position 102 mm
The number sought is 56.6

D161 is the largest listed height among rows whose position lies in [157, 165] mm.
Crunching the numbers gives 54.8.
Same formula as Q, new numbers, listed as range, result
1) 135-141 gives 54.4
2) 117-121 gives 44.5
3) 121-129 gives 44.1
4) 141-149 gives 49.7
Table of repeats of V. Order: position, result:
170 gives 59.7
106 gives 60.5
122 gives 42.2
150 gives 43.6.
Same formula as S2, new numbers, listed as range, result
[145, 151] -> 53.4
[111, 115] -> 46.6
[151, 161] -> 42.2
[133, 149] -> 55.7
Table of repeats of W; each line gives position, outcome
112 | 46.6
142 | 51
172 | 63.7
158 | 20.7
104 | 57.4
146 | 53.4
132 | 59.4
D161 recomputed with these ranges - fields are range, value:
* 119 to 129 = 47.2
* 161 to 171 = 61.1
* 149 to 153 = 43.6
